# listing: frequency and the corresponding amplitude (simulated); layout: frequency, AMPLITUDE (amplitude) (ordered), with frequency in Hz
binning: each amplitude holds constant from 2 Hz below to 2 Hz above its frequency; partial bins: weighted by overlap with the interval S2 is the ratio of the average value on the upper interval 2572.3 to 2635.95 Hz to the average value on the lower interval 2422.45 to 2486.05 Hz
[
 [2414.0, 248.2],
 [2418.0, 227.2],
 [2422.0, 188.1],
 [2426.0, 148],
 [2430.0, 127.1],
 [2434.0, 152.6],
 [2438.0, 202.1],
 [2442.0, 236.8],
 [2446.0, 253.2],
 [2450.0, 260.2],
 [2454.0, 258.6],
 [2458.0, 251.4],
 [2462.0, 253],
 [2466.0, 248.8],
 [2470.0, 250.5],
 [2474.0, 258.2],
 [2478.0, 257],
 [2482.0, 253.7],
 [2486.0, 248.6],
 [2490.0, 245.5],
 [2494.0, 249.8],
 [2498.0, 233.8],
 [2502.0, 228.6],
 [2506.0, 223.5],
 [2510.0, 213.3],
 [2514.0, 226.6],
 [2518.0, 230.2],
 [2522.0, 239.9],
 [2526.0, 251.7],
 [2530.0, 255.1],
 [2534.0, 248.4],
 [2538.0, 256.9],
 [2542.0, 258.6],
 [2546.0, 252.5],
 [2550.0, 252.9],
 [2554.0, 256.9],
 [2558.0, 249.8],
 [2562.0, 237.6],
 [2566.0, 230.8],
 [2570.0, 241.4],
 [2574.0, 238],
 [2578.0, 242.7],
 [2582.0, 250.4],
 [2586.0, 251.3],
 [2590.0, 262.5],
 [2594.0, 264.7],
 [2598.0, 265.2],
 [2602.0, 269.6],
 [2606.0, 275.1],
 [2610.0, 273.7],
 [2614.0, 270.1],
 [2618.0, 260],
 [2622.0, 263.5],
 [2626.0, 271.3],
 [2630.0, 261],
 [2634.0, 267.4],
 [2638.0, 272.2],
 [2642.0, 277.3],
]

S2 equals 1.15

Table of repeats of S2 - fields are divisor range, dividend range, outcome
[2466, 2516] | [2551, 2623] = 1.06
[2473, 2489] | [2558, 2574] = 0.94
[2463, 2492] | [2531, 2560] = 1.01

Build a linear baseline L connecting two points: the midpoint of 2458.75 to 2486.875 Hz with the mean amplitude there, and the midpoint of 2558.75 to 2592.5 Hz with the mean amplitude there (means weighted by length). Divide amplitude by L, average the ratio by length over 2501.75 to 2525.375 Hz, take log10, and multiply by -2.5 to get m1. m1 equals 0.10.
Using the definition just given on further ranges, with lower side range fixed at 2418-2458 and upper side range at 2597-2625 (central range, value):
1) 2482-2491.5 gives -0.113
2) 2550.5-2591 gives 0.035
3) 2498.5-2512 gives 0.035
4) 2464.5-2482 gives -0.159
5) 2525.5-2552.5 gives -0.049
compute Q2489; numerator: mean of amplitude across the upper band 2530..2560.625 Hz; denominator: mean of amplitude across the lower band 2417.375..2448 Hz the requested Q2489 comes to 1.3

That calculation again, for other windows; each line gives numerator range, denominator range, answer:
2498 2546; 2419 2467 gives 1.12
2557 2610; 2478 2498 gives 1.02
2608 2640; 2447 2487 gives 1.05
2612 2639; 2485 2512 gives 1.14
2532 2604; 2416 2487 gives 1.11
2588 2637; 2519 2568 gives 1.07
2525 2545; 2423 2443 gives 1.49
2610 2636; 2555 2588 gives 1.09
